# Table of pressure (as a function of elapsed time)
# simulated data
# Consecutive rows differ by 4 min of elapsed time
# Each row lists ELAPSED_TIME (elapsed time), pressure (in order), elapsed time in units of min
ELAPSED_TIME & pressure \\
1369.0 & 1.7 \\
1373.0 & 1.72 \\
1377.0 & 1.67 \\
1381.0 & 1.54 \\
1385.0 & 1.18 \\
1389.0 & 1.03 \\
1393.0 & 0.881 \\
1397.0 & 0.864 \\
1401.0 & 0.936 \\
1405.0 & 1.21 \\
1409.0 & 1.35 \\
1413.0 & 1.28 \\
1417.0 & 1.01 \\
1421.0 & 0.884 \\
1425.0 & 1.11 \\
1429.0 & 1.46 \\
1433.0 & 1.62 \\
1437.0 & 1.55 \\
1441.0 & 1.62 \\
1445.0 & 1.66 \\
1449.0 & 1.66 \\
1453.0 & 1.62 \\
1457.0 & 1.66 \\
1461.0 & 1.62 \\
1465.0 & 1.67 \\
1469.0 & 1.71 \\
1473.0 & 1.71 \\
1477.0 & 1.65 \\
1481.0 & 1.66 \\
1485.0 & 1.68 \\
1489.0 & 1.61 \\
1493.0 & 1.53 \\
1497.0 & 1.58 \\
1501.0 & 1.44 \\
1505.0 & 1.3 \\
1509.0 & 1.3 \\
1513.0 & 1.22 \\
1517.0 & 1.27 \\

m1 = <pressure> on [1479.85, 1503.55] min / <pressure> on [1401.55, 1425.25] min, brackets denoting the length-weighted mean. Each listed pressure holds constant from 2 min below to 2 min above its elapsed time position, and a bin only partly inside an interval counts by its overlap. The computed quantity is 1.4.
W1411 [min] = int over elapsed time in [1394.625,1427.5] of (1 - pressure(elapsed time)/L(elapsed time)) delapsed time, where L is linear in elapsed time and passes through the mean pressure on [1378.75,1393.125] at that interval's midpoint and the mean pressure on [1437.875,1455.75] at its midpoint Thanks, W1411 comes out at 7.1 min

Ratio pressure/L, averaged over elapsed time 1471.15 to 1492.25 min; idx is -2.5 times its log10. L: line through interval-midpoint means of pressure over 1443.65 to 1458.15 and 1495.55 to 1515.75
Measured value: -0.12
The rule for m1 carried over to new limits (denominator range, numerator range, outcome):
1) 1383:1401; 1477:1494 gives 1.66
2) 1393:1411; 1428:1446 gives 1.49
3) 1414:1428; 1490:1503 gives 1.45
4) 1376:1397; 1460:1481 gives 1.39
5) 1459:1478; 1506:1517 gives 0.76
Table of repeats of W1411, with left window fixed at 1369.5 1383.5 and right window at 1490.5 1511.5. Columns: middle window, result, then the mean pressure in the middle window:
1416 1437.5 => 3.93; 1.27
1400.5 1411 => 2.56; 1.2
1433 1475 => -3.94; 1.65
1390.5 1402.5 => 5.27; 0.898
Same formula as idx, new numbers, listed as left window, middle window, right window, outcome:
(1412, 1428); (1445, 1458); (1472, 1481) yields -0.170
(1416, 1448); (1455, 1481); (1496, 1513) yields -0.208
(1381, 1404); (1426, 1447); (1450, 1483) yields -0.110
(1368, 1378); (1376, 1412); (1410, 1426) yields 0.197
